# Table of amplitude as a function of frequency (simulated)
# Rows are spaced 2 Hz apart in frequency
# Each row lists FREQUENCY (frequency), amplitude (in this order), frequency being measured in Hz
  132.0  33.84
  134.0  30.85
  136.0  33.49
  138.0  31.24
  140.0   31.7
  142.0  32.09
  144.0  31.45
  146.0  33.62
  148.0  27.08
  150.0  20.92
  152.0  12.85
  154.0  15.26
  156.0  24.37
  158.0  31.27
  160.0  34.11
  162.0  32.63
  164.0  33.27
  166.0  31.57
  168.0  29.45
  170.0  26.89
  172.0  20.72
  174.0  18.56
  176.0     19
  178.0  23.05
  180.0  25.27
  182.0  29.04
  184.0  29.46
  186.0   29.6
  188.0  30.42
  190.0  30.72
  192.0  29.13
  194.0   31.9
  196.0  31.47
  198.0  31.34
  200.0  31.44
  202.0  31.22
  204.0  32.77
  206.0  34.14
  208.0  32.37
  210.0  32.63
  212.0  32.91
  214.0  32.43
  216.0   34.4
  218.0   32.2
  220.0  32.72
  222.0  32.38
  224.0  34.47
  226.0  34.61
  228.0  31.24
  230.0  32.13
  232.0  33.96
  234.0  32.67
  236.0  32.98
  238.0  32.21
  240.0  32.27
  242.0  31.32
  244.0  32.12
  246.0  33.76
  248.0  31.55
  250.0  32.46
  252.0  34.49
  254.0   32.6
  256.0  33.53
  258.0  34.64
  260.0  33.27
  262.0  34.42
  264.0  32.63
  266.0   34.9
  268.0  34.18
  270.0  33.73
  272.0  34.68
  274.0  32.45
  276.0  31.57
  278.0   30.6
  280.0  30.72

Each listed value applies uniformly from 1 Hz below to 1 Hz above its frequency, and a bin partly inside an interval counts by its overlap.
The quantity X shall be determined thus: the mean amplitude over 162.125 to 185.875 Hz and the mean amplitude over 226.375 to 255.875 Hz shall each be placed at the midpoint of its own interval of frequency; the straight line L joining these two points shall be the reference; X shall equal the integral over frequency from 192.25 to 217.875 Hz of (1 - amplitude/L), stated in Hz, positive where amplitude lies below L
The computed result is -2.65 Hz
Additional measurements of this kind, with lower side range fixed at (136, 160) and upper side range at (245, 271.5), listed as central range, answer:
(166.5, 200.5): 2.04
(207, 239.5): -1.41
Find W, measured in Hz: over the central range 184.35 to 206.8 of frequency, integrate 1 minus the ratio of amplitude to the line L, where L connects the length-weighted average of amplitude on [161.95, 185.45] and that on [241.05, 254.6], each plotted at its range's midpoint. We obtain -2.4 Hz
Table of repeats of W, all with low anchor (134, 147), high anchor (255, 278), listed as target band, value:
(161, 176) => 2.5 Hz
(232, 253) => 0.4 Hz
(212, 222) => 0.0 Hz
